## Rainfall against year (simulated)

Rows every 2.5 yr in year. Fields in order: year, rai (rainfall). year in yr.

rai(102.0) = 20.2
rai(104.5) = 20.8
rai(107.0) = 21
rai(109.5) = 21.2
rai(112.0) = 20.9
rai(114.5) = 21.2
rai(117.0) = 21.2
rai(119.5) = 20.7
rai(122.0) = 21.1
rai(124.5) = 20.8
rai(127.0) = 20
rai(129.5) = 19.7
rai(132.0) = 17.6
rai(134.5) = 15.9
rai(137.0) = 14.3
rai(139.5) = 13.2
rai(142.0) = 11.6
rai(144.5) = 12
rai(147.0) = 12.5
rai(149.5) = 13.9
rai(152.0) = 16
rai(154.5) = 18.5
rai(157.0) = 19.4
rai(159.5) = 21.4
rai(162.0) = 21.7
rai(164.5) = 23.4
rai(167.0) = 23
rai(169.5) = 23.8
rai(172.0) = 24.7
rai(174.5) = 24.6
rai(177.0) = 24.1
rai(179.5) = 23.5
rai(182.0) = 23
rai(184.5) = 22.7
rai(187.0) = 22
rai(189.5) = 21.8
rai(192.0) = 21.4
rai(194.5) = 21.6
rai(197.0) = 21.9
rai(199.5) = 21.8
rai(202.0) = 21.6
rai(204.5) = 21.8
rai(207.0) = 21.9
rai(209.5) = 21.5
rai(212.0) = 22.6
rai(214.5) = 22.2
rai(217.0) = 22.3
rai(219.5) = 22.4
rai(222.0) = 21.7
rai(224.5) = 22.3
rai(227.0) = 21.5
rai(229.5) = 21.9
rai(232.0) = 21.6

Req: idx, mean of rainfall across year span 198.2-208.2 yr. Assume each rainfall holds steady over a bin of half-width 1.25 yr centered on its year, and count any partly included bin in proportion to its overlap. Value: 21.8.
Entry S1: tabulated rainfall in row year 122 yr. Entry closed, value 21.1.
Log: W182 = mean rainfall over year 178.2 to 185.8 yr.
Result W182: 23.1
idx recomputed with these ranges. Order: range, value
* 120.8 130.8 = 20.4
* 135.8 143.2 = 13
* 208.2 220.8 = 22.2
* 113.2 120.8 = 21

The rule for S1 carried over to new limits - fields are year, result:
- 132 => 17.6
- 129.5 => 19.7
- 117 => 21.2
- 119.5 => 20.7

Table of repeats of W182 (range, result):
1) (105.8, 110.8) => 21.1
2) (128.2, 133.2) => 18.7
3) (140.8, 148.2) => 12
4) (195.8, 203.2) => 21.8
